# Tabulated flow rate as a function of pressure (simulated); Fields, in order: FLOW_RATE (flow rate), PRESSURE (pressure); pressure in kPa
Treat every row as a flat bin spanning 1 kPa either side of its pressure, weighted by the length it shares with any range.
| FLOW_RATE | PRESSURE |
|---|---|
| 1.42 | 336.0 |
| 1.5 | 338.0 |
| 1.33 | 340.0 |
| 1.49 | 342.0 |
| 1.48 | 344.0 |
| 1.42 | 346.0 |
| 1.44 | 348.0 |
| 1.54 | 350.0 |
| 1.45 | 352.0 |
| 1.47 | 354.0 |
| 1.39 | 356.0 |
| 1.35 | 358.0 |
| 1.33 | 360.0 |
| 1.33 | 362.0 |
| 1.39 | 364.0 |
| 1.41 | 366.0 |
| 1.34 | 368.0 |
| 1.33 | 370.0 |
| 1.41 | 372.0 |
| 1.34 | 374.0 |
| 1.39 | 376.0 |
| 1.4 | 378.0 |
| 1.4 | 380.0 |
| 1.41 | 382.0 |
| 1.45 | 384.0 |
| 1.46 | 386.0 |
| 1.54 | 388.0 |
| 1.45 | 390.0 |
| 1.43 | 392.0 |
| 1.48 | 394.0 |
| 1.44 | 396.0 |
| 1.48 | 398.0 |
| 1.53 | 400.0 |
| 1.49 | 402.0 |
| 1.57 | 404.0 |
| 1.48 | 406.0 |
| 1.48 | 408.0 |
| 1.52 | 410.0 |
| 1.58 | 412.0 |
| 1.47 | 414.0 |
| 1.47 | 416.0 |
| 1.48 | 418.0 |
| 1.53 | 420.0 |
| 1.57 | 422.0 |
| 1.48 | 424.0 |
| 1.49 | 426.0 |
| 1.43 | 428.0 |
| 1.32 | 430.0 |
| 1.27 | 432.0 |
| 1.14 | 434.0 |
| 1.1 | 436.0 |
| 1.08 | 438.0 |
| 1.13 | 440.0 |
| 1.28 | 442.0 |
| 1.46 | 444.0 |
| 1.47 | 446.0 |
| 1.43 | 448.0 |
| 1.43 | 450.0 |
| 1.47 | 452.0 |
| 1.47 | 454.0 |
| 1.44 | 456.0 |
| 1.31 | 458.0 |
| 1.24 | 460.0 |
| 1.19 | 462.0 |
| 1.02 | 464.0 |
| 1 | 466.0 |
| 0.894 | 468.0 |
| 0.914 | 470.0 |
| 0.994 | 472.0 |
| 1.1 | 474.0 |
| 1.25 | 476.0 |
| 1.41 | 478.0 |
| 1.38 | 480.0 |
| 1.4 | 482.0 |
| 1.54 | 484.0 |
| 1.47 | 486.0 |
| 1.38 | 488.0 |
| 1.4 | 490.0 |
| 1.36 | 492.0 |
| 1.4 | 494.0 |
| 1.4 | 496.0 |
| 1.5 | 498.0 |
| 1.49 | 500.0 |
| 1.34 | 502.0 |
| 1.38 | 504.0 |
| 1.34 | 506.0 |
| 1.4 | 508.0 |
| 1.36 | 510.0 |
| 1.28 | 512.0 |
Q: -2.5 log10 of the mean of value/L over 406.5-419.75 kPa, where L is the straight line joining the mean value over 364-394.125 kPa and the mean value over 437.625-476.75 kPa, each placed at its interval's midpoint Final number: -0.13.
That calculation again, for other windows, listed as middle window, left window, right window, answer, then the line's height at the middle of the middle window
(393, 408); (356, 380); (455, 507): -0.11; 1.35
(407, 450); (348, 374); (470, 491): -0.03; 1.35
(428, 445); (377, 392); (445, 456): 0.18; 1.45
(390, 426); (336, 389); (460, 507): -0.10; 1.37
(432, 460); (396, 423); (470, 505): 0.09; 1.44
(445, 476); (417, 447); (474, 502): 0.12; 1.37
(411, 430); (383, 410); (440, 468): -0.06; 1.41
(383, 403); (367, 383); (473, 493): -0.08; 1.38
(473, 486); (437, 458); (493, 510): 0.02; 1.39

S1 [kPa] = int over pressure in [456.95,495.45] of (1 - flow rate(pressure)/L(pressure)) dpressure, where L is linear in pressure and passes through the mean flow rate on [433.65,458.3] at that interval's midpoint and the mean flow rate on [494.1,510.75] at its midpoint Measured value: 3.44 kPa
